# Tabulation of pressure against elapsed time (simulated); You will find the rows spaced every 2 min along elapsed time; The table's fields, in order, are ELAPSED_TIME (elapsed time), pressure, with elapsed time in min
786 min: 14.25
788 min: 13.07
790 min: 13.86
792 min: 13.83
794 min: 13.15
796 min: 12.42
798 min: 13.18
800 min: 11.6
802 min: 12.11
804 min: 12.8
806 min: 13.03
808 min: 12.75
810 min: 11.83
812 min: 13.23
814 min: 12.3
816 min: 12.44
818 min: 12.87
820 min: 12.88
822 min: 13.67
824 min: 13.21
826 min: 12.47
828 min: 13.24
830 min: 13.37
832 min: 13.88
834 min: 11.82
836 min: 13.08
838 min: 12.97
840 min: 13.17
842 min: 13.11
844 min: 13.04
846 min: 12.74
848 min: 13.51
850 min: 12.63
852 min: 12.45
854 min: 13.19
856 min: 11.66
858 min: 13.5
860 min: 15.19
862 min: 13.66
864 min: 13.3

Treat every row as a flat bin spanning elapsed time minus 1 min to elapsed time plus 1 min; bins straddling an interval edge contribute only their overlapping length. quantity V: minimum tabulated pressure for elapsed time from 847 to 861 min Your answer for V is 11.66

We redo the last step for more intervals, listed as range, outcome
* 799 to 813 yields 11.6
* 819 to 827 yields 12.47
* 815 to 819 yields 12.44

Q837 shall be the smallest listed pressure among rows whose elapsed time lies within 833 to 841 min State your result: 11.82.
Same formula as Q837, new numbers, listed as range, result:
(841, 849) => 12.74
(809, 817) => 11.83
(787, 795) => 13.07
